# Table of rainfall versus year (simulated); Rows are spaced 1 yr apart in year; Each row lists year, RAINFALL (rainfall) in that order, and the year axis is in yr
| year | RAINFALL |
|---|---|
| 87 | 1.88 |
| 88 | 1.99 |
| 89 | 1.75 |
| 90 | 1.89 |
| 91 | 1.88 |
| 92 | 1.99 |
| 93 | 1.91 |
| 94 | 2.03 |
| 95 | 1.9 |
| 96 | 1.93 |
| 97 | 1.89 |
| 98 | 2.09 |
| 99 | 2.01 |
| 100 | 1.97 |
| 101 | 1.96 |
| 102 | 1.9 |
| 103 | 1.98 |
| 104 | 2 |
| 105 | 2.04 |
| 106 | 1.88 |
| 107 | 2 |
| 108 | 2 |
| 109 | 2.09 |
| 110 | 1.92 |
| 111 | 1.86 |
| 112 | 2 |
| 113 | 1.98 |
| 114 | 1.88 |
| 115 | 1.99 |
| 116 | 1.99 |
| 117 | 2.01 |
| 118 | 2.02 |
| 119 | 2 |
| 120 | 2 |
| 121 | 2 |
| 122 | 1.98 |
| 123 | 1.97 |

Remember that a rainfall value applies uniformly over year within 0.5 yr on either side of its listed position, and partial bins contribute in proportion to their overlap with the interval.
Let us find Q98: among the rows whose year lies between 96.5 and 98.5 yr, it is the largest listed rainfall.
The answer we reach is 2.09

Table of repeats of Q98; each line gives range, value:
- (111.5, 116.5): 2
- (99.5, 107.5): 2.04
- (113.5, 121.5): 2.02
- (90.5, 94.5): 2.03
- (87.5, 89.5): 1.99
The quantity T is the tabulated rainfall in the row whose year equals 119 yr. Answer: 2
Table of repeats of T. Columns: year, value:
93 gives 1.91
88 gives 1.99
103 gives 1.98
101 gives 1.96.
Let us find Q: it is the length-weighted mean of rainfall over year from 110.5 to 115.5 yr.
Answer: 1.94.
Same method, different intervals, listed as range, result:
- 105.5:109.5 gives 1.99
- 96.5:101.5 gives 1.98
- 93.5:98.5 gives 1.97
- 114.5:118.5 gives 2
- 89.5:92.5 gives 1.92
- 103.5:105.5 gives 2.02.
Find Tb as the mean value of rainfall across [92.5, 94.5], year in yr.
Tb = 1.97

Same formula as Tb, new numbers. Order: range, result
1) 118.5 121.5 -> 2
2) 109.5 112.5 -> 1.93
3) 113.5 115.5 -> 1.94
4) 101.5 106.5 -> 1.96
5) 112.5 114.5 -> 1.93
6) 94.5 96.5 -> 1.92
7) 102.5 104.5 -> 1.99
